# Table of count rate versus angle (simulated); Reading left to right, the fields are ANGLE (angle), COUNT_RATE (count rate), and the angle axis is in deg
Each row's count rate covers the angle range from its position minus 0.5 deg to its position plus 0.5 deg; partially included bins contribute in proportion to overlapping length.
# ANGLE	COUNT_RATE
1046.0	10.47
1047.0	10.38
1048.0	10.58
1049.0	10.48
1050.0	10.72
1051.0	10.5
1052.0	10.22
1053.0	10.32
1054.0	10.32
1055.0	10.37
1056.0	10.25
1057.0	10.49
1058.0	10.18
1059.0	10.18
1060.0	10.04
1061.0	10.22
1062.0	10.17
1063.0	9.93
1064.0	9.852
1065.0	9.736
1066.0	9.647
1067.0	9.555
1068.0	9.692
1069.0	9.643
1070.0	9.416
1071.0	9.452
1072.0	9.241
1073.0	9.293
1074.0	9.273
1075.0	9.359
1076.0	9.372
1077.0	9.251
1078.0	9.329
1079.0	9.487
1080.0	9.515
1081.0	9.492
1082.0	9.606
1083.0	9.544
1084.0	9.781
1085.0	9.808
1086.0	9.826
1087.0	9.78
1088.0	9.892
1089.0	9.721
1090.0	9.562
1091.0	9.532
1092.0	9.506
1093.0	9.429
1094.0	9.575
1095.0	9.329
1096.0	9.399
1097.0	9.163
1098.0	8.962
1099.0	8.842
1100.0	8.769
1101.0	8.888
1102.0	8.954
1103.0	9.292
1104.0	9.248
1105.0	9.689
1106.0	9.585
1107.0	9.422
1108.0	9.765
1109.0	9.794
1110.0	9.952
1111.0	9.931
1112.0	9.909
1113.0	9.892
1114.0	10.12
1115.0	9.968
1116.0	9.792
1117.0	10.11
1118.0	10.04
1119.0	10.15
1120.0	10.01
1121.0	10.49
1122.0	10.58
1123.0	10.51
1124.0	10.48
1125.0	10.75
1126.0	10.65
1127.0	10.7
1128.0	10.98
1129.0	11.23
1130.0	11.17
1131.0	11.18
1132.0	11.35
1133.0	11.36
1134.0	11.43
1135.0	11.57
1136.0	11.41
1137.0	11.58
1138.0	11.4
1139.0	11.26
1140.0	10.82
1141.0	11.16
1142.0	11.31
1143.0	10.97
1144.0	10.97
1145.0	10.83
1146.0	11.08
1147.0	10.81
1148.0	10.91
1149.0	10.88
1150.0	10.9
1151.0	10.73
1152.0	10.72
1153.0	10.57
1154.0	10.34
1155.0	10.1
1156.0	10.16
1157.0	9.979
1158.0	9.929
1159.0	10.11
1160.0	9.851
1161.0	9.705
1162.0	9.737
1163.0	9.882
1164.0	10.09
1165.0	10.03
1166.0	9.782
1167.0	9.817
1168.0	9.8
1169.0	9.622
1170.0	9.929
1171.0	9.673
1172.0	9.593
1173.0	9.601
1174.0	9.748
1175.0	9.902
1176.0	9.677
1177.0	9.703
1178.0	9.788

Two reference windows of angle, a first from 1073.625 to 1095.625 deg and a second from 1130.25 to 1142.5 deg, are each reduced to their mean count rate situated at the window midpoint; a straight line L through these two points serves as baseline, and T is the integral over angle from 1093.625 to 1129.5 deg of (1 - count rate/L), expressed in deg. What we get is 2.11 deg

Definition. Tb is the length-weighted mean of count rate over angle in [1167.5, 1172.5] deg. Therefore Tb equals 9.72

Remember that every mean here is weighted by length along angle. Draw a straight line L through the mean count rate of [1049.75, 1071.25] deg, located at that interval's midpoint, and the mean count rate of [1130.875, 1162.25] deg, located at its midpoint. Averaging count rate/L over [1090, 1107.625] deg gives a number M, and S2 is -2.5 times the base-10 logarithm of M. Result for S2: 0.12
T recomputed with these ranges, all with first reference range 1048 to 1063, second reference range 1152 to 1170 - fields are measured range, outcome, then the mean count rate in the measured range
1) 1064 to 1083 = 1.4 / 9.48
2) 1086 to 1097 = 0.7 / 9.57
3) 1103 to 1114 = 0.5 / 9.72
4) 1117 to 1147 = -2.5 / 10.9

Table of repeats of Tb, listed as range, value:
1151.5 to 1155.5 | 10.4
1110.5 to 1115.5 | 9.96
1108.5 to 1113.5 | 9.9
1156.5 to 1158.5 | 9.95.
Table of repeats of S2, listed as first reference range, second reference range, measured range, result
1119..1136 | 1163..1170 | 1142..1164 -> -0.023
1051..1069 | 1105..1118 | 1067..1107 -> 0.060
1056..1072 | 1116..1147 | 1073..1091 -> 0.065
